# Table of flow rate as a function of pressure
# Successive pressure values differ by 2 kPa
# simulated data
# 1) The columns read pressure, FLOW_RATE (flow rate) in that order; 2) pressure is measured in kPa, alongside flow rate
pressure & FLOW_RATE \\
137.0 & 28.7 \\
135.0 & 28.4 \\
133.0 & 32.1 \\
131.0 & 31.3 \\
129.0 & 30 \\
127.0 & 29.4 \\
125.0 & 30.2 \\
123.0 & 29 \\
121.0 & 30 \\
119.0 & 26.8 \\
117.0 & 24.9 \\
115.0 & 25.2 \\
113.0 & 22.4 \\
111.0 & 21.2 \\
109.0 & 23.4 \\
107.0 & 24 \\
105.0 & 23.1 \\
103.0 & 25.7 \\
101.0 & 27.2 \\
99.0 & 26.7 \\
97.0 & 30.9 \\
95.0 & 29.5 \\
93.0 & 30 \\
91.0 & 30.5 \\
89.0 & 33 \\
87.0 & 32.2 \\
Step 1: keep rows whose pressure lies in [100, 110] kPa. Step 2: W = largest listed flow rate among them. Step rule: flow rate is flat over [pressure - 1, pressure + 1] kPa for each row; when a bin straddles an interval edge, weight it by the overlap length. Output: 27.2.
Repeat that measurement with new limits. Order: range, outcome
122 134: 32.1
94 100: 30.9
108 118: 25.2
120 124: 30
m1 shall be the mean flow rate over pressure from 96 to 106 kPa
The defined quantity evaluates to 26.7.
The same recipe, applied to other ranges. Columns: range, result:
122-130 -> 29.6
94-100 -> 29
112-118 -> 24.2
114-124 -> 27.2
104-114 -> 22.8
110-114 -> 21.8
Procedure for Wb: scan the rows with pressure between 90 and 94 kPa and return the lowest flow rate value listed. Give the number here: 30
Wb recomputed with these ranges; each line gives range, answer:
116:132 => 24.9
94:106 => 23.1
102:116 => 21.2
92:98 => 29.5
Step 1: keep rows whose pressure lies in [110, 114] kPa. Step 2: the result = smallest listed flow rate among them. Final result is 21.2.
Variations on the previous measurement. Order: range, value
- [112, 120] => 22.4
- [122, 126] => 29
